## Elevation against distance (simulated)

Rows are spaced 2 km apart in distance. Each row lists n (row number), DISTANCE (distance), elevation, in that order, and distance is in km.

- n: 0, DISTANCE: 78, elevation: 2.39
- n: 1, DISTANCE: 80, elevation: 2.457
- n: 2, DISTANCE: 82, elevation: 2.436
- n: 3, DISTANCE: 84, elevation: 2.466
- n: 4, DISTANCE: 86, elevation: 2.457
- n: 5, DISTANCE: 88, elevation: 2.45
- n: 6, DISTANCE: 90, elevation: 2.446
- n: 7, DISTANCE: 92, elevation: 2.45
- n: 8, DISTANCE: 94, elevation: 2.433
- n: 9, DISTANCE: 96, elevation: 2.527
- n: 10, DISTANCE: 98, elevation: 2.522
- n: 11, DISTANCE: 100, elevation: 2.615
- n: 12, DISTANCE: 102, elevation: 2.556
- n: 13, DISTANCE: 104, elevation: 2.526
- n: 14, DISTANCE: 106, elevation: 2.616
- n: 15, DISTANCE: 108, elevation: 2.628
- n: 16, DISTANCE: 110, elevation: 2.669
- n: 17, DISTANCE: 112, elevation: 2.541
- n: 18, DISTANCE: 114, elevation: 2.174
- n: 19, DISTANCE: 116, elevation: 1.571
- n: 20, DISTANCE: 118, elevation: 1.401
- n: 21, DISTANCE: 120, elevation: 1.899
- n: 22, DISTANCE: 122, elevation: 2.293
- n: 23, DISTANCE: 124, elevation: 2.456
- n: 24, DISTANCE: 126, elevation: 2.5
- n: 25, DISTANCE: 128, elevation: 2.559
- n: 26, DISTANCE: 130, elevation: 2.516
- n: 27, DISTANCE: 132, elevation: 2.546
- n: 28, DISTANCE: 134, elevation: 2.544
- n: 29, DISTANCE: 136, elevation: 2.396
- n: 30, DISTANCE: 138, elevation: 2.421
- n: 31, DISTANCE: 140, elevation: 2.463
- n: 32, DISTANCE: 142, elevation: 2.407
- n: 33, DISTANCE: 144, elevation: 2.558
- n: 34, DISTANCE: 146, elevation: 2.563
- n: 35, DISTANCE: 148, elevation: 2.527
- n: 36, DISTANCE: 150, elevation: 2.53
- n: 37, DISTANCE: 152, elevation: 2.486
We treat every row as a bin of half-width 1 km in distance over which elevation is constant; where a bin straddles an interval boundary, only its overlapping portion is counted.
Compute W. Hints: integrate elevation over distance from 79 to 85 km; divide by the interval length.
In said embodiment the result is 2.45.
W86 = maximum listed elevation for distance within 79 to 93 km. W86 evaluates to 2.466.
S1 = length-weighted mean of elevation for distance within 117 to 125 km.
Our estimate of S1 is 2.01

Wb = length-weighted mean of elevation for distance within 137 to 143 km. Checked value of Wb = 2.43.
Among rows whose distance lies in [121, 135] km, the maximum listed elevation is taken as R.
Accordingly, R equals 2.559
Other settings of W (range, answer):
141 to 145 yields 2.48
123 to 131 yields 2.51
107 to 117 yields 2.32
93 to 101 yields 2.52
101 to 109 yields 2.58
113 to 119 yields 1.72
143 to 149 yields 2.55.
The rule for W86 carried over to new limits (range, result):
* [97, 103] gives 2.615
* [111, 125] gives 2.541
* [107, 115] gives 2.669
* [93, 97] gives 2.527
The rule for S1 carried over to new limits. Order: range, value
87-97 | 2.46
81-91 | 2.45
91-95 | 2.44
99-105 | 2.57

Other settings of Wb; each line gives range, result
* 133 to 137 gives 2.47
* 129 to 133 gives 2.53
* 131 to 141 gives 2.47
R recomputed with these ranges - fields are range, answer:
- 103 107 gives 2.616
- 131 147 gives 2.563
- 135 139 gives 2.421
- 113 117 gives 2.174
